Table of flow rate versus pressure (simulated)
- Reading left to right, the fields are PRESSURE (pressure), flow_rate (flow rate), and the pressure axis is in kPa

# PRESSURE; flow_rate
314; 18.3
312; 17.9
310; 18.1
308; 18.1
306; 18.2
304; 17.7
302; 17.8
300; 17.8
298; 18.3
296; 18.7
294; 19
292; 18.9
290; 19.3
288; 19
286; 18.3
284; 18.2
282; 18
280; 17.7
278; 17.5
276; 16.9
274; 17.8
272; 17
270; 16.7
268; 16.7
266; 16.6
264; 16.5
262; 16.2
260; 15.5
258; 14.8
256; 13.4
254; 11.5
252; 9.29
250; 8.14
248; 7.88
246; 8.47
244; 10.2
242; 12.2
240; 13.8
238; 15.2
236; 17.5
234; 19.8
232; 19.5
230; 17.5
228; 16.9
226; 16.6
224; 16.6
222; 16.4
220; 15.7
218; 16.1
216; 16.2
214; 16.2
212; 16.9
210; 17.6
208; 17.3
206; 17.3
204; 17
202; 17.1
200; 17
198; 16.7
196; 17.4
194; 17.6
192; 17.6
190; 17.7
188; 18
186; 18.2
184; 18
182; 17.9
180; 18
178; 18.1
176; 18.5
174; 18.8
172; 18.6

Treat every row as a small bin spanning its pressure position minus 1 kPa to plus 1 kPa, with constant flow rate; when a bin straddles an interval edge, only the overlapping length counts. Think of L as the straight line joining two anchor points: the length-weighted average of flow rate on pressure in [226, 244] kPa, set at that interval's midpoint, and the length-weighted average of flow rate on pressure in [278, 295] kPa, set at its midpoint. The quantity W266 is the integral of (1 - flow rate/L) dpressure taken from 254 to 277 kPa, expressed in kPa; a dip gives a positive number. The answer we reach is 2.1 kPa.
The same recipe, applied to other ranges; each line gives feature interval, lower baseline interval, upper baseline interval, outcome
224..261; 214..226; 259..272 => 5.56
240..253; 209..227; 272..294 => 5.66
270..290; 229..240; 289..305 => 0.39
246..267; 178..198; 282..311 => 6.24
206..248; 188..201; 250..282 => 2.17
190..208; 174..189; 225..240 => 0.62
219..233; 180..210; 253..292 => 0.15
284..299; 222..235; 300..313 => -0.70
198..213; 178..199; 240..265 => -0.85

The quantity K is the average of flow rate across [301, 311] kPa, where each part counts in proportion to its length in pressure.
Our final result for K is 18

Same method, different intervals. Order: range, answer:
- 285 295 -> 18.9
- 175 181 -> 18.2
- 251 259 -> 12.2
